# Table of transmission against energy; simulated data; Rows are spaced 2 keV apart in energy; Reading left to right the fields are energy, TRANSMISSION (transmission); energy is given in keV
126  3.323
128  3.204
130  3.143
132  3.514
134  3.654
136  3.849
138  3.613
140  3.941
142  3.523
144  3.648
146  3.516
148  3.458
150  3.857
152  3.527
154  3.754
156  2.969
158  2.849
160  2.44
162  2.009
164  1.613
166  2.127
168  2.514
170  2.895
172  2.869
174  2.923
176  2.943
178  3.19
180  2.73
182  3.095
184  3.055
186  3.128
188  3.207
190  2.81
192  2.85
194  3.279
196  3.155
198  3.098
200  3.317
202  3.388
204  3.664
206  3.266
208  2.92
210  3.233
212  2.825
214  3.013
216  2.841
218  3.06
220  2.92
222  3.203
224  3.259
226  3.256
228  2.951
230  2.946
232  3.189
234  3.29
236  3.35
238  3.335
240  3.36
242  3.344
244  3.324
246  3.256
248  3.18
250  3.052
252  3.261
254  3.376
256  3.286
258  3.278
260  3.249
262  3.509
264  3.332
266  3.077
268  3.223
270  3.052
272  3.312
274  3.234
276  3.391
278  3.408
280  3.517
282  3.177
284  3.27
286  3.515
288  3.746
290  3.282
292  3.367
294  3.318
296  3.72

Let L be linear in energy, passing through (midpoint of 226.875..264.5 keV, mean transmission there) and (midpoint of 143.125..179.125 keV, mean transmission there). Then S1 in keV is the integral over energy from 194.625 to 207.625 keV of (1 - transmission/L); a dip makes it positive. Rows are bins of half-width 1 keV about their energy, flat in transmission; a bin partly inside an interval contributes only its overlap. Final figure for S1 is -0.8 keV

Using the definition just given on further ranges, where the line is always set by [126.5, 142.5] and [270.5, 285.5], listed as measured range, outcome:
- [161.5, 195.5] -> 6.7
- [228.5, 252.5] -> 1.1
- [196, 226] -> 2.5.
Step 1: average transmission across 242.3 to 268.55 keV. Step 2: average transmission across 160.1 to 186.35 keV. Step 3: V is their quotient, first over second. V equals 1.22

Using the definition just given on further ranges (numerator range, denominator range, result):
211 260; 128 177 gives 1.01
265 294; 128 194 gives 1.07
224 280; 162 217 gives 1.11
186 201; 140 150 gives 0.86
